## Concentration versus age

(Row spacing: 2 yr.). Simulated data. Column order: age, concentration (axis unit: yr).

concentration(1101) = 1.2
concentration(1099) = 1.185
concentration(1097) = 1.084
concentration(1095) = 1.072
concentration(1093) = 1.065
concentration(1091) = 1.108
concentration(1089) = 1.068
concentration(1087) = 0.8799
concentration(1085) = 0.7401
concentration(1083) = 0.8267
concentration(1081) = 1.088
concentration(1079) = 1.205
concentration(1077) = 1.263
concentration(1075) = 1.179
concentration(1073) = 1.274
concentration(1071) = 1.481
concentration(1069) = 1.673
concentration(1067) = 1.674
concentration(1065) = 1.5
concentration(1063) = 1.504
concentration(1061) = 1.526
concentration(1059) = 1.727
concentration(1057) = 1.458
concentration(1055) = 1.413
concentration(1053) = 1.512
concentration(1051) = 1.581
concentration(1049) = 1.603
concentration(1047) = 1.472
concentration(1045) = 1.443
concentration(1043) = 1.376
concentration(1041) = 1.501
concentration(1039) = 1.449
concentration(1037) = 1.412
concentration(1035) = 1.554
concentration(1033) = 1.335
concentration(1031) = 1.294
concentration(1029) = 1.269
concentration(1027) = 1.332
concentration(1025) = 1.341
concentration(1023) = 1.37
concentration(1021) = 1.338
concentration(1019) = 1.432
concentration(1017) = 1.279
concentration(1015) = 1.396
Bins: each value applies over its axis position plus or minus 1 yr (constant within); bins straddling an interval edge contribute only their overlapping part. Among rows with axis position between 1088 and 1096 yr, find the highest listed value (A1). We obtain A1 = 1.108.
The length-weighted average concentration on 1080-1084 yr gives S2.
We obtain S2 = 0.957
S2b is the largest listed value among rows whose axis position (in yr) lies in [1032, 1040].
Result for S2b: 1.554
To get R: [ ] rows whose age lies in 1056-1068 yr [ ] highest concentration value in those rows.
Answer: 1.727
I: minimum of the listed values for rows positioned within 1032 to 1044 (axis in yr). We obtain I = 1.335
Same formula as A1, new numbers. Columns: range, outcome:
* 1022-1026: 1.37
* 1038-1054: 1.603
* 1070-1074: 1.481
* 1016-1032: 1.432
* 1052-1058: 1.512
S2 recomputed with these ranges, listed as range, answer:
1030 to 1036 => 1.39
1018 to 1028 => 1.36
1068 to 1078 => 1.37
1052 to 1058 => 1.46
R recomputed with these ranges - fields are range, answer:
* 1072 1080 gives 1.274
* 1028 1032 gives 1.294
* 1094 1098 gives 1.084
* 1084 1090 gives 1.068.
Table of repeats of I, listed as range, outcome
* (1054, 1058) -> 1.413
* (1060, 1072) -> 1.481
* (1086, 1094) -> 0.8799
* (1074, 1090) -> 0.7401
